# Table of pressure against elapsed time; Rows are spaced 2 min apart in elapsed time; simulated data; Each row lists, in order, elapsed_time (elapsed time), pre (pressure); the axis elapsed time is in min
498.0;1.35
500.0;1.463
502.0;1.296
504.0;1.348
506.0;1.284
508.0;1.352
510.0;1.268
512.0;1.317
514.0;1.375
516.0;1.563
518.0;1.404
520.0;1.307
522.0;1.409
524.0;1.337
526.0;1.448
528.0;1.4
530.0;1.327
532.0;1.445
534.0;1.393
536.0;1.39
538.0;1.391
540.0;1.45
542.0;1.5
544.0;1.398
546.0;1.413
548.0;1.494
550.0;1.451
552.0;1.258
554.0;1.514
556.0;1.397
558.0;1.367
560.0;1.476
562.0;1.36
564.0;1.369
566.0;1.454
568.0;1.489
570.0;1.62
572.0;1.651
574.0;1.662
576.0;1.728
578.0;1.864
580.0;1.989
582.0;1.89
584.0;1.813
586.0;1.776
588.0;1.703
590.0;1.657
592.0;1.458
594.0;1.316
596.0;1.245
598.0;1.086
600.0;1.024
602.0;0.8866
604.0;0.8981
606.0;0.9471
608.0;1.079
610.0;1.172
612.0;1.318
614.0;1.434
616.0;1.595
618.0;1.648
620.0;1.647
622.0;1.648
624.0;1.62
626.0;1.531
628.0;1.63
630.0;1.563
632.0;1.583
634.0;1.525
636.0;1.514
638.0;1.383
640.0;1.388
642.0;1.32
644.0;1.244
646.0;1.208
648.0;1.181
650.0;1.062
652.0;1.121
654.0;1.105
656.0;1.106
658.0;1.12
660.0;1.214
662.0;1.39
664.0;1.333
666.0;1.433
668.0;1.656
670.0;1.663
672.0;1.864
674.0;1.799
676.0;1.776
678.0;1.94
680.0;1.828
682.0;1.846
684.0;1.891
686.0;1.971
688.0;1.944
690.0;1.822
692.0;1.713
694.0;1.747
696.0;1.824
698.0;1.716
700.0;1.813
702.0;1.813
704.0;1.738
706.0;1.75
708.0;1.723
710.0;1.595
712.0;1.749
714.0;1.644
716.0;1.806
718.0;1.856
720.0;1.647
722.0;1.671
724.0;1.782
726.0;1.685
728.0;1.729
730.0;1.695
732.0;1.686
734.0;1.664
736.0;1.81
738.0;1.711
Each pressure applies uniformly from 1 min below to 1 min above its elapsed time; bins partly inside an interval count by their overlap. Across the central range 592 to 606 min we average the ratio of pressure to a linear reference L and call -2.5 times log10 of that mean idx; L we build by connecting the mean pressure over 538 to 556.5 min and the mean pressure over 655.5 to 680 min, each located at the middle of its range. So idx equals 0.327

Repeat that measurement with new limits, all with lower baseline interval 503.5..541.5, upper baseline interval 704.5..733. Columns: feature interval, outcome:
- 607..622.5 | 0.08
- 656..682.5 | 0.04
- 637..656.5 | 0.29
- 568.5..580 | -0.17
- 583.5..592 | -0.14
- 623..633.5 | -0.01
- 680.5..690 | -0.15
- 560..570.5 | 0.00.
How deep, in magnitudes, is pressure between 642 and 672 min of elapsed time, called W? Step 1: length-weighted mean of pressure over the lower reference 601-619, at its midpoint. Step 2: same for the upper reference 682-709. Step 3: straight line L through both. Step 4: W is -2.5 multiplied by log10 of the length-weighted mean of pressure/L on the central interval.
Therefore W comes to 0.19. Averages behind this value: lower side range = 1.22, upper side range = 1.81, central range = 1.3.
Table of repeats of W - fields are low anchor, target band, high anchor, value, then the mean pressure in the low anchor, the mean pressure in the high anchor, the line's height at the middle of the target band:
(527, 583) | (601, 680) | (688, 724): 0.172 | 1.51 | 1.75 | 1.64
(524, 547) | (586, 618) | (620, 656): 0.092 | 1.41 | 1.39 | 1.4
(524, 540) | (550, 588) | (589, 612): -0.247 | 1.4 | 1.17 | 1.27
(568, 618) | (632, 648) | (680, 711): 0.174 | 1.46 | 1.79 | 1.61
